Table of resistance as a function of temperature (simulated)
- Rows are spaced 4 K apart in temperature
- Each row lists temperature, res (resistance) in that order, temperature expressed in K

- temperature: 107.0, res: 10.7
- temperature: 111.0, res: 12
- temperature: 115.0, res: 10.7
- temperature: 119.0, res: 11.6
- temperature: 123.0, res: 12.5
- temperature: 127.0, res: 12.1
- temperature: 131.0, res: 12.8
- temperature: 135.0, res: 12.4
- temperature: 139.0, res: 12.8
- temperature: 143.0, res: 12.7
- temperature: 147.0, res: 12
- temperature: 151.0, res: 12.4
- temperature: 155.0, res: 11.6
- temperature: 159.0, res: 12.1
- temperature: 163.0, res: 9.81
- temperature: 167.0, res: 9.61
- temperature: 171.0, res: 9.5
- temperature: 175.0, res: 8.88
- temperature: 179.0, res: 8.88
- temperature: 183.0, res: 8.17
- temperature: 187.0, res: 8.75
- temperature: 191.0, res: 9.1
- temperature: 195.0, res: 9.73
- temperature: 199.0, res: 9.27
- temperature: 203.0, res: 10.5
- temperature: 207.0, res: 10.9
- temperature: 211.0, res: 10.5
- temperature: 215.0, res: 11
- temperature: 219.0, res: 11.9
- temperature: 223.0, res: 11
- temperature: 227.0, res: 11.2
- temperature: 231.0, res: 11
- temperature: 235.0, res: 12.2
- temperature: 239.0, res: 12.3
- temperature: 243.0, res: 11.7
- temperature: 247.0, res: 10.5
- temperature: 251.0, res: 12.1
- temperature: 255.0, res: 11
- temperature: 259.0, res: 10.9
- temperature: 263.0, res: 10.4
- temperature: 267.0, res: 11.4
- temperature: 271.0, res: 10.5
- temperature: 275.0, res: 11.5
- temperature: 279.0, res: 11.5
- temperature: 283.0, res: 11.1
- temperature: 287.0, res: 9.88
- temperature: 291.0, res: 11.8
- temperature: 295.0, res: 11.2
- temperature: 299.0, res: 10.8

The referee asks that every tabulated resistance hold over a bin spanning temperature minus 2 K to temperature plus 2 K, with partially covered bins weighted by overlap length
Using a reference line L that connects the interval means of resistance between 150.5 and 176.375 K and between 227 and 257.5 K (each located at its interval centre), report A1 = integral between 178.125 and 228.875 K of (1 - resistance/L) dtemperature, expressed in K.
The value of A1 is 4.3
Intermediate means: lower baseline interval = 10.5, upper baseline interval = 11.5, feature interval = 10.1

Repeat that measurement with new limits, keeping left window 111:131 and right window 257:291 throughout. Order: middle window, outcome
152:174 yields 2.0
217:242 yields -0.9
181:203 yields 4.4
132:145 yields -1.0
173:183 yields 2.4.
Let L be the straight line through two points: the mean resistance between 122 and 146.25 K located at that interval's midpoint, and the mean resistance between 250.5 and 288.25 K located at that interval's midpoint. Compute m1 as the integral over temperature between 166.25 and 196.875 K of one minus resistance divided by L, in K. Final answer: 7.5 K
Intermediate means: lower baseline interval 12.5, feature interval 9.05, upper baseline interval 11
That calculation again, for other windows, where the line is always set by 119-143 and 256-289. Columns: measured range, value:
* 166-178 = 2.7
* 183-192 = 2.4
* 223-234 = 0.2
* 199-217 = 1.6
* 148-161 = 0.2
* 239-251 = -0.3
